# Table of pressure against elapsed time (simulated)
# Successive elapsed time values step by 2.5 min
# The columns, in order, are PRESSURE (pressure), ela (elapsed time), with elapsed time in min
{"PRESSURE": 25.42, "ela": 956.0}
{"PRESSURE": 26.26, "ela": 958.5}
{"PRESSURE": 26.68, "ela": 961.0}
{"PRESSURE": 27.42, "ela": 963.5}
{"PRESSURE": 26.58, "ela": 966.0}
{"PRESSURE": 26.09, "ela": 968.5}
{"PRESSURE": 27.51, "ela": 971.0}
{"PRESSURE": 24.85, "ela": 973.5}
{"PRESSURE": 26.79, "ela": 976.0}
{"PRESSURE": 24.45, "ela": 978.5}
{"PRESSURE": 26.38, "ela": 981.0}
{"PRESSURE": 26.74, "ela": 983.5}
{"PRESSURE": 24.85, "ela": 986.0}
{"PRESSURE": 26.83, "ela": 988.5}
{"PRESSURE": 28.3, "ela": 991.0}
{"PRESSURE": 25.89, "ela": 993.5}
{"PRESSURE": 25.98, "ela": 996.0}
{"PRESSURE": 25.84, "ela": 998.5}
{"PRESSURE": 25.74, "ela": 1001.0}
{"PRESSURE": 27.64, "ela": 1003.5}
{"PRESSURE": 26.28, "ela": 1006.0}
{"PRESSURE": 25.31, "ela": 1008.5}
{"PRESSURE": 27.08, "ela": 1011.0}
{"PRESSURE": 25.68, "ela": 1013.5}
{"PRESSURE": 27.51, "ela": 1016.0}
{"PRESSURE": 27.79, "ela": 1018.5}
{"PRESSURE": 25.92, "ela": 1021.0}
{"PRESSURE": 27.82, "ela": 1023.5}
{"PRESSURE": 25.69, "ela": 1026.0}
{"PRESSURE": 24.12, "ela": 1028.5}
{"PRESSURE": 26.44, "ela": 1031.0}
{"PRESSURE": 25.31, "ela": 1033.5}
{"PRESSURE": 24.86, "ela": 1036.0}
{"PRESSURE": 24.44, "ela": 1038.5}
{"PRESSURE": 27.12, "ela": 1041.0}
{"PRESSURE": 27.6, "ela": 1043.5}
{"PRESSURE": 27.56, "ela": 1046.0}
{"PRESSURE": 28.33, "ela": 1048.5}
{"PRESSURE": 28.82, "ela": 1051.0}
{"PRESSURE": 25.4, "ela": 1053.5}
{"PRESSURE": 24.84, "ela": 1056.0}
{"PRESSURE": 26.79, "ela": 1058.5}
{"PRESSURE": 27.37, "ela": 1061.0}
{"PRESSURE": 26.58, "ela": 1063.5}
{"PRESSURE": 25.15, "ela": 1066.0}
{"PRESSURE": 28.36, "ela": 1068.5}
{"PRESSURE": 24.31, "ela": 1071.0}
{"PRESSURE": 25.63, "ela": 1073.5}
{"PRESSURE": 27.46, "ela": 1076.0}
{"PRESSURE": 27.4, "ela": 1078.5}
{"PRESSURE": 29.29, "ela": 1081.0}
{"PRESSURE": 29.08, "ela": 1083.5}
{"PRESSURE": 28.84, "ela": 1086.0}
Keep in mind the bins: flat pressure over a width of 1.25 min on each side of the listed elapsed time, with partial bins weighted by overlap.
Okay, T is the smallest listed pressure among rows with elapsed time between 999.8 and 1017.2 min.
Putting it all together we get 25.31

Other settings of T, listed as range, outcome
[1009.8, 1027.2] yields 25.68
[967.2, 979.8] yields 24.45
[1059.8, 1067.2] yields 25.15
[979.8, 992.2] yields 24.85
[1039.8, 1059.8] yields 24.84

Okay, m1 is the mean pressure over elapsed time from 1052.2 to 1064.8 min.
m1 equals 26.2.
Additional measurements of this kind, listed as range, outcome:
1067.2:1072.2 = 26.3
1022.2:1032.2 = 26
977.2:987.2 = 25.6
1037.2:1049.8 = 27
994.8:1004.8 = 26.3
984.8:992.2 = 26.7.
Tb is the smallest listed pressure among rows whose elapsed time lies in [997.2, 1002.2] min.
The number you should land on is 25.74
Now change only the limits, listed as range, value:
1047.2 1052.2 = 28.33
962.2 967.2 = 26.58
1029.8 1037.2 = 24.86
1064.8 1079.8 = 24.31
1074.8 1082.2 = 27.4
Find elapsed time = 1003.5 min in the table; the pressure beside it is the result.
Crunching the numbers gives 27.64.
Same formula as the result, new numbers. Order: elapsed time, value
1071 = 24.31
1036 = 24.86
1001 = 25.74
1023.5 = 27.82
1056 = 24.84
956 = 25.42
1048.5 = 28.33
